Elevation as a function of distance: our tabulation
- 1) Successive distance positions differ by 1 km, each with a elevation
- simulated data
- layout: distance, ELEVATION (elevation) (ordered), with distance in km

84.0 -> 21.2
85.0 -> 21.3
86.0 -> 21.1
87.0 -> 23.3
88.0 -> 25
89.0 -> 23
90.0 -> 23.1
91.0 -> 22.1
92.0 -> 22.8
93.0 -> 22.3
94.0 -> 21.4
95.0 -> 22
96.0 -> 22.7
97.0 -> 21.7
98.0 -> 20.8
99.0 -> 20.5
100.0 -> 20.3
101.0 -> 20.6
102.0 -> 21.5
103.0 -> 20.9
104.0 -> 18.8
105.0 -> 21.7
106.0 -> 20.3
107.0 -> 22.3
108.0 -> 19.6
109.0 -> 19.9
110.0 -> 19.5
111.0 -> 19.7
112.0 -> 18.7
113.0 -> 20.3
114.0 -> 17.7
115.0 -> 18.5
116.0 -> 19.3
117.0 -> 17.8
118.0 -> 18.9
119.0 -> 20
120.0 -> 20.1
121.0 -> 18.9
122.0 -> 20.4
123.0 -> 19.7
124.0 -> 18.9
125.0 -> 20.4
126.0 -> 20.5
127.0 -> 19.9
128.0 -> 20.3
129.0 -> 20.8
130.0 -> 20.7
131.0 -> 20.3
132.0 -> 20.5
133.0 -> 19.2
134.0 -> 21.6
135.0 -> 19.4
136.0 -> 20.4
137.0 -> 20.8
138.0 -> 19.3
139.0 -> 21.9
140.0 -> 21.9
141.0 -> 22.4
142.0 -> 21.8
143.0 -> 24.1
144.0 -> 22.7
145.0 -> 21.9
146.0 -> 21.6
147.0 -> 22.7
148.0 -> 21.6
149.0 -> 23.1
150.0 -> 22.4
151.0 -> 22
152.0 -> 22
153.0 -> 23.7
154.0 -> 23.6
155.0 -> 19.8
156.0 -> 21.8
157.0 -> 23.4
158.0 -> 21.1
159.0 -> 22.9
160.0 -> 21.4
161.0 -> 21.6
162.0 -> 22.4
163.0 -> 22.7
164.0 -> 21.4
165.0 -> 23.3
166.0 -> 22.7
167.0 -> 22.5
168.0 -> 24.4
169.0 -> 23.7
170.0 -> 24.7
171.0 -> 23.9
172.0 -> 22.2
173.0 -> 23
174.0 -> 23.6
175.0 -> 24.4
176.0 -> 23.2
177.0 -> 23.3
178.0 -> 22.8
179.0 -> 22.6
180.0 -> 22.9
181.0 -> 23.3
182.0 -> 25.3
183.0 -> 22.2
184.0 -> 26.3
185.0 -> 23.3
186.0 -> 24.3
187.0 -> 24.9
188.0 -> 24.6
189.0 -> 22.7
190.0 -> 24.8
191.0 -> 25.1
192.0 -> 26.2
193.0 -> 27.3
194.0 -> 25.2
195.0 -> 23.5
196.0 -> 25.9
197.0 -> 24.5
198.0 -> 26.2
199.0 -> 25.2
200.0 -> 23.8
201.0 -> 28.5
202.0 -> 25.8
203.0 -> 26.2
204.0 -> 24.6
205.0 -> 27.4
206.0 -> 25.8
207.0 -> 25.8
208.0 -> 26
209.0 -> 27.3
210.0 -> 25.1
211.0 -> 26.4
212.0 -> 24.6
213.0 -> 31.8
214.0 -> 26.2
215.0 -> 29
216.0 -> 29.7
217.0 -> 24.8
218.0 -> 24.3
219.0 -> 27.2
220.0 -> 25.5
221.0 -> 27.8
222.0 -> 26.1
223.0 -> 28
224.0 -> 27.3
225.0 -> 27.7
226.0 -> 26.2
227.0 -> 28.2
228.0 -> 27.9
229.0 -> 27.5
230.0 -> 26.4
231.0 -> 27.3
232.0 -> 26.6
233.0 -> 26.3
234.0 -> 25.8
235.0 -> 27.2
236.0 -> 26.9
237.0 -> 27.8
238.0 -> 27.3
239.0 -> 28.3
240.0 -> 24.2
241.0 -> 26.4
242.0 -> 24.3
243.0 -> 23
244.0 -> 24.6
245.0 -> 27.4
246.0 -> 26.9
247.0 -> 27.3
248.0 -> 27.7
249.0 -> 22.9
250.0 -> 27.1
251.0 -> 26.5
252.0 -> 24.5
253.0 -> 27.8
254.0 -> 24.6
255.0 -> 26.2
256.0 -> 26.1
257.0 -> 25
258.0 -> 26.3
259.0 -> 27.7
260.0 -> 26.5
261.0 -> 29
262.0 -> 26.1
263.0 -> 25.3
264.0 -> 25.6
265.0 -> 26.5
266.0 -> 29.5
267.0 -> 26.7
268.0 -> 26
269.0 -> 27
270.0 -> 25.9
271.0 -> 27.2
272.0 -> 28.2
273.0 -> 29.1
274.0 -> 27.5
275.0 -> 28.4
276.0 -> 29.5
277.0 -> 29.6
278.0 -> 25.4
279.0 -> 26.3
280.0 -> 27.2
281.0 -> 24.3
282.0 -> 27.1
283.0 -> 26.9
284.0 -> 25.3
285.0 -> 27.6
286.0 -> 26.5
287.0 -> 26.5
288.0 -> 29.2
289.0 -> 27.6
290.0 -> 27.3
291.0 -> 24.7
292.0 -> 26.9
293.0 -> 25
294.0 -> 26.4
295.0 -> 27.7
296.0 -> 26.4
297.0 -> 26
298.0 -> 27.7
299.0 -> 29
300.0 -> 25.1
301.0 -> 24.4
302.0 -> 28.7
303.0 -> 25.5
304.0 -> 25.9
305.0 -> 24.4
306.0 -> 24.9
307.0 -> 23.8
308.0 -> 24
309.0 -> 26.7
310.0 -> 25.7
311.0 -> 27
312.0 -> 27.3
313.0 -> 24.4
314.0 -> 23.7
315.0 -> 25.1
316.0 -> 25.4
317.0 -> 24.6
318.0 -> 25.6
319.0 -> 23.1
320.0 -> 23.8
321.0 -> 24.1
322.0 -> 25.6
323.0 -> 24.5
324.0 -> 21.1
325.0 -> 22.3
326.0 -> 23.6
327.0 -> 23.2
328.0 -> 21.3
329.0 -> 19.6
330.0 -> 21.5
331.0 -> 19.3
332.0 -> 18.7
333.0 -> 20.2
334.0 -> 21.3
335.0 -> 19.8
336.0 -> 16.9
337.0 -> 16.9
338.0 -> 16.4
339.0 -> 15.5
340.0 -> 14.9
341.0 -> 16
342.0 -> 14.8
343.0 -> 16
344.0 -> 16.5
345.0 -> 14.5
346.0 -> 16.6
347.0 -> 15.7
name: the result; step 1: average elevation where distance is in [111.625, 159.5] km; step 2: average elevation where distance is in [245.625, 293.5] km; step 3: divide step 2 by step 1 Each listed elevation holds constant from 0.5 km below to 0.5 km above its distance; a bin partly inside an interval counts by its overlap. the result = 1.28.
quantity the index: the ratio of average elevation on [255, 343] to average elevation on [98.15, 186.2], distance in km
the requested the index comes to 1.15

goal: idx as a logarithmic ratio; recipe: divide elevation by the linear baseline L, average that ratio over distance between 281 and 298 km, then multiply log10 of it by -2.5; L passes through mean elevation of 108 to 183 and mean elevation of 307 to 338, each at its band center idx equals -0.18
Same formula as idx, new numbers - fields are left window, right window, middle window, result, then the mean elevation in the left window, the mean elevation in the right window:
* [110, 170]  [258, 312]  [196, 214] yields -0.11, 21.2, 26.7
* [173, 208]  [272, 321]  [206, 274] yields -0.05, 24.7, 26.3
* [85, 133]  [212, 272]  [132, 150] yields 0.03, 20.6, 26.7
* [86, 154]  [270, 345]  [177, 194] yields -0.10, 21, 24.1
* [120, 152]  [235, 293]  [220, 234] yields -0.09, 21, 26.6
